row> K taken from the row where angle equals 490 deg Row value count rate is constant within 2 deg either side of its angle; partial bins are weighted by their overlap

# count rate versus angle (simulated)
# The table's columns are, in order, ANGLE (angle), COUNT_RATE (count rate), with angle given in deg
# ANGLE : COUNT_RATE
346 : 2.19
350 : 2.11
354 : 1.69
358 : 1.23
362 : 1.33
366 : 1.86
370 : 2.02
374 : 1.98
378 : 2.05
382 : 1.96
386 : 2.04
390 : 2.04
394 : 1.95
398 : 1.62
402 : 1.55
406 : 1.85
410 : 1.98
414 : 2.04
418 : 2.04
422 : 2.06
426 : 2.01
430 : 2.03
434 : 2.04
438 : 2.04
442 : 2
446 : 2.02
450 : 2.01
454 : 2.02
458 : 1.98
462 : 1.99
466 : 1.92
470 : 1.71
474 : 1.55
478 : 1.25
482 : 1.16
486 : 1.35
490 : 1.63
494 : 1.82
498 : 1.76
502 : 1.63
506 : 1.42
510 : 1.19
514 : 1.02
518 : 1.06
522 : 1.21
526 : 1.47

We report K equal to 1.63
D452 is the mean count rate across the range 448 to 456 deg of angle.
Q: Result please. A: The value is 2.01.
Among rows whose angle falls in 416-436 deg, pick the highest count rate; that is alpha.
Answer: 2.06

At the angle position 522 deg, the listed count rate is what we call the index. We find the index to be 1.21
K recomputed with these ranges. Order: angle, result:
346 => 2.19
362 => 1.33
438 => 2.04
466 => 1.92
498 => 1.76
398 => 1.62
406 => 1.85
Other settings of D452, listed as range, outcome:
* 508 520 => 1.09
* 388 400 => 1.87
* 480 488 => 1.25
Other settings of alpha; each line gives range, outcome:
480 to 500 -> 1.82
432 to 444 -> 2.04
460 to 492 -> 1.99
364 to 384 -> 2.05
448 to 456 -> 2.02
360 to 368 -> 1.86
